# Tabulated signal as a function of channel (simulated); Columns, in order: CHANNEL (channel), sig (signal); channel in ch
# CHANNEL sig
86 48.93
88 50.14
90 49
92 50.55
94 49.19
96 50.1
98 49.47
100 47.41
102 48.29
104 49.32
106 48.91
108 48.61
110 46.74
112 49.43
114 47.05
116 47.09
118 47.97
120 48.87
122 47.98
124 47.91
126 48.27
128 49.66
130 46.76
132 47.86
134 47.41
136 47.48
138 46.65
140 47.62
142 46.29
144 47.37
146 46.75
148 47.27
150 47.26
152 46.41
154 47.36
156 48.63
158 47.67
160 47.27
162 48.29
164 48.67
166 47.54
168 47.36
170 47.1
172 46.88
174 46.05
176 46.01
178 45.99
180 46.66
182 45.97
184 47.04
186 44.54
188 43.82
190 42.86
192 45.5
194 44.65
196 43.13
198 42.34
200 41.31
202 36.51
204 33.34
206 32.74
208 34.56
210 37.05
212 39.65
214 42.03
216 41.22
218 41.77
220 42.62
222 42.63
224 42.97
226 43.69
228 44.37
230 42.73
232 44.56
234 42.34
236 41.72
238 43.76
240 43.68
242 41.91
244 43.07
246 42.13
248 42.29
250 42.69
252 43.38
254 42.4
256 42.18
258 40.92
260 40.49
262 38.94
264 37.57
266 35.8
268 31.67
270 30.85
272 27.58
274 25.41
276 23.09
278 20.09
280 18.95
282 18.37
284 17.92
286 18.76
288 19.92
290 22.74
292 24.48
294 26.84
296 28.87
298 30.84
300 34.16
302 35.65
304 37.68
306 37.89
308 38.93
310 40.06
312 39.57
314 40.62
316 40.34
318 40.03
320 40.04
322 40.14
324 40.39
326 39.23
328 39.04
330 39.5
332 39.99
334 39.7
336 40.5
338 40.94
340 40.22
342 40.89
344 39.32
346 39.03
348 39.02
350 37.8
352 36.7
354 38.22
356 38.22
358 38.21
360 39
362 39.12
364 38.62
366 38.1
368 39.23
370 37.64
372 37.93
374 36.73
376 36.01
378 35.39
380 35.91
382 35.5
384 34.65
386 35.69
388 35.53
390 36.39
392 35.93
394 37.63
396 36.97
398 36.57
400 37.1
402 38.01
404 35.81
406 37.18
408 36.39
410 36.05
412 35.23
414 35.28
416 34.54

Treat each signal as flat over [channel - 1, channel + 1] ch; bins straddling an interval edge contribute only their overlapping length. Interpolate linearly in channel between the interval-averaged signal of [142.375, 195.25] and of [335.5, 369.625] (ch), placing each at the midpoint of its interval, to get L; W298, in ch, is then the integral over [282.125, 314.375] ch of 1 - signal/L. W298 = 8.4 ch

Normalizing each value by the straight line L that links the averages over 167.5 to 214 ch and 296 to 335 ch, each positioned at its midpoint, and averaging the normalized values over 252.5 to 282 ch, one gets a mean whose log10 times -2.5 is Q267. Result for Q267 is 0.24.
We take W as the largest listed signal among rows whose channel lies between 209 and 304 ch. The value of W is 44.56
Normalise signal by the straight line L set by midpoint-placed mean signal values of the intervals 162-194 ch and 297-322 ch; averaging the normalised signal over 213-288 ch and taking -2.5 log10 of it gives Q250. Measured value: 0.14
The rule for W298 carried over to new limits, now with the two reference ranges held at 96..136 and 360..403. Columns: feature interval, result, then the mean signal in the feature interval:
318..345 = -0.7 ch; 40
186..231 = 3.3 ch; 41.1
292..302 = 2.6 ch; 30.2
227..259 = 0.0 ch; 42.8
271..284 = 6.1 ch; 21.9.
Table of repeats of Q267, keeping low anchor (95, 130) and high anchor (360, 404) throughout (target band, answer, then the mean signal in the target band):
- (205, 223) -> 0.12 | 39.4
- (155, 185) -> -0.03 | 47.1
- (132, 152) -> 0.00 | 47.1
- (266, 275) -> 0.37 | 29.6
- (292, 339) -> 0.06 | 37.6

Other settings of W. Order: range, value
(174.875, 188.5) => 47.04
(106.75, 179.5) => 49.66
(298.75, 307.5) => 37.89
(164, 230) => 48.67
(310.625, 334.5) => 40.62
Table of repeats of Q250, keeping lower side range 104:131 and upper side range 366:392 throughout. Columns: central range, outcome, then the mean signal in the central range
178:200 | 0.01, 44.6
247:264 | 0.01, 41.4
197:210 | 0.20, 36.8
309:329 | -0.02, 39.9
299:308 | 0.09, 36.6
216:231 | 0.01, 42.9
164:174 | -0.03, 47.2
